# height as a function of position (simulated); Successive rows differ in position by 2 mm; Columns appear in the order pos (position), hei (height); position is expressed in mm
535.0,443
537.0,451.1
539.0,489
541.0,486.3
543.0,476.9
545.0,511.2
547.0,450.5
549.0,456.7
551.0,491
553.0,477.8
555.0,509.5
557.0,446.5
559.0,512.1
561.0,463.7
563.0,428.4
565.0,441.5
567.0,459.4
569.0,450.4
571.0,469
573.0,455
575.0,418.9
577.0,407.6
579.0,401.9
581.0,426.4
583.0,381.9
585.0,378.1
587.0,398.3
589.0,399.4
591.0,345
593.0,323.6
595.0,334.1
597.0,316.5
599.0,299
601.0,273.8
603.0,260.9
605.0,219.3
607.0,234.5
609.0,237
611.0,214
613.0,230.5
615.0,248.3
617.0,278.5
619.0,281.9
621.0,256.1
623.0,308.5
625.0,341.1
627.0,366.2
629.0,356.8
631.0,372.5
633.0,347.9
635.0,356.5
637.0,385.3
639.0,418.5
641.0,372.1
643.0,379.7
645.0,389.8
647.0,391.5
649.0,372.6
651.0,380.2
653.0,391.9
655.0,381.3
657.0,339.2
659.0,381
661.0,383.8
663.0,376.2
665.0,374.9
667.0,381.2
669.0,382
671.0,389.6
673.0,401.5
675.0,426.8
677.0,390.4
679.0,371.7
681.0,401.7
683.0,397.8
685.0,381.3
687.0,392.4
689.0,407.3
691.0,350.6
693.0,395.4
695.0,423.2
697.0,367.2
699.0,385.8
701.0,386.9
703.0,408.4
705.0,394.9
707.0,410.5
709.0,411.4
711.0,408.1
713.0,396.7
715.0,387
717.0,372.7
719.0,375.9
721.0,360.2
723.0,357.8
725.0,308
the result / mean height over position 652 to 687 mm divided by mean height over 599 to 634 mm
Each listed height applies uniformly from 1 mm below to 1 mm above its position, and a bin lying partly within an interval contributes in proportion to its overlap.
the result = 1.4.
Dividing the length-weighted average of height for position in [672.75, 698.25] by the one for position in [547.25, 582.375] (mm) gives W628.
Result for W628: 0.9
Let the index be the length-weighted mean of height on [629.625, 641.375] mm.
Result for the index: 375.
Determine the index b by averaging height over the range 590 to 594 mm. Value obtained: 334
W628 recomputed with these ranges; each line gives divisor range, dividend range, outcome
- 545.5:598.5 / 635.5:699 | 0.91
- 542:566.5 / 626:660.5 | 0.80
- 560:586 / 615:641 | 0.78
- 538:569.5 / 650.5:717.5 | 0.82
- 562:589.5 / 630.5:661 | 0.89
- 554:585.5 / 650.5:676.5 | 0.87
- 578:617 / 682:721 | 1.26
